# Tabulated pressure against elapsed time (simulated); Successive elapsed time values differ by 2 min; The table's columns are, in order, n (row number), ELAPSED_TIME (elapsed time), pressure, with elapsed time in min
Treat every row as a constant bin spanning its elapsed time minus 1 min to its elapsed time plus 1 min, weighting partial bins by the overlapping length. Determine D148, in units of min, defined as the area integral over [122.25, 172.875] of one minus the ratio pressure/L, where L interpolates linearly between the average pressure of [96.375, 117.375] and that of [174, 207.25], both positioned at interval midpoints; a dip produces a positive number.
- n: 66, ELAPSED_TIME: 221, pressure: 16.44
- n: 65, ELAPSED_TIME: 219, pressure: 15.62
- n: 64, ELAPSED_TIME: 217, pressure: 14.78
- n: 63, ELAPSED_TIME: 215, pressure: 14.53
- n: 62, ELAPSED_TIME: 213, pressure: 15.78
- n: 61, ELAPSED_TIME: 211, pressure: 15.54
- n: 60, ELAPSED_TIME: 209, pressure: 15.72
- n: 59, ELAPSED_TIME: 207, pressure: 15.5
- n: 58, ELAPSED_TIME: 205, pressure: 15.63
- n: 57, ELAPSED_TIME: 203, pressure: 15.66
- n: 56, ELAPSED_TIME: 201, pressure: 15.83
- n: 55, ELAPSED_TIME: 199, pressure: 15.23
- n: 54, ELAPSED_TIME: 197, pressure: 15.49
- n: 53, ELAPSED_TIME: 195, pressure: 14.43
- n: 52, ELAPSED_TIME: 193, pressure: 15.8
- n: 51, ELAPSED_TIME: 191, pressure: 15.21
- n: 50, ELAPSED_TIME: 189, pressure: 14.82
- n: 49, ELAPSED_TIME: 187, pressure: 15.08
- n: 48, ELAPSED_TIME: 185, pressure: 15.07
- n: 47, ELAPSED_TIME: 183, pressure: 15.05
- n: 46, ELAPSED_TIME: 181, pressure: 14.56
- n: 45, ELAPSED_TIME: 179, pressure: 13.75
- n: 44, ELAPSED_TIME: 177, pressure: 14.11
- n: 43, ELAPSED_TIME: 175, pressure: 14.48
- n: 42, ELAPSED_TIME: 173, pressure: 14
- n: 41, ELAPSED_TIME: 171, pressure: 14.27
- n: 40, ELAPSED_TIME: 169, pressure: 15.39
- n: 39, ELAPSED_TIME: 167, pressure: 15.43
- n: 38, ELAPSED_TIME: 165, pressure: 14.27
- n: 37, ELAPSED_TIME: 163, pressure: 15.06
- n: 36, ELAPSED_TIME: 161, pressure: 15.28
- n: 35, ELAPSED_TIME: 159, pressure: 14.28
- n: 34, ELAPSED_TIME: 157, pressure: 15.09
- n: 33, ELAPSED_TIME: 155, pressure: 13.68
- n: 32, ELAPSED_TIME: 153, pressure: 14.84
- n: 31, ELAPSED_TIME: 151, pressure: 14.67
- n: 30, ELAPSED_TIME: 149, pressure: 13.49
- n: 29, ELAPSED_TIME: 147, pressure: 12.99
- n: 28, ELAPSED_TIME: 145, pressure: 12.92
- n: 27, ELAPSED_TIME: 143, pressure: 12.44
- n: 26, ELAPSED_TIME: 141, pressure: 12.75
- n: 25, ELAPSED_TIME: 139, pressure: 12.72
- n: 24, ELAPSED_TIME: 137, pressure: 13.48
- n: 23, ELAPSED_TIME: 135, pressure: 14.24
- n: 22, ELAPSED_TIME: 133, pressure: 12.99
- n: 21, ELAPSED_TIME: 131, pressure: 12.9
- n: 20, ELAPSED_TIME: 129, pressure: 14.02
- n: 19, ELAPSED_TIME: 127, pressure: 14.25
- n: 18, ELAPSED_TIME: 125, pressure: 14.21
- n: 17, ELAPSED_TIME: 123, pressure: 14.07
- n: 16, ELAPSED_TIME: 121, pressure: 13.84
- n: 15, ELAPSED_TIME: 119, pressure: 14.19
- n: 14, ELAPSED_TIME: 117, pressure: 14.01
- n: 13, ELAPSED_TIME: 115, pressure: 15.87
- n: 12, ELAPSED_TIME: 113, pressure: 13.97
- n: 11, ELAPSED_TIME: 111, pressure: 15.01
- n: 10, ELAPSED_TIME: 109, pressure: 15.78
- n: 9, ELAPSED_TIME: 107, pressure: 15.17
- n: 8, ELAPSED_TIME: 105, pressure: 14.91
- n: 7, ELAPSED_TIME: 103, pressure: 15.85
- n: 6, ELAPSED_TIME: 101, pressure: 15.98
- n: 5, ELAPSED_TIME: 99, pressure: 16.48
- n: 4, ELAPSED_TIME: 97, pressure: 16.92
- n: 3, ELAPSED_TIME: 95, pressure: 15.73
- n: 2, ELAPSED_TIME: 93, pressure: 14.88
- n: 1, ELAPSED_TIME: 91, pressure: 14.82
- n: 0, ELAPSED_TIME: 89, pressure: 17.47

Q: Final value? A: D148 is 4.2 min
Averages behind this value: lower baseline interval 15.5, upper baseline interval 15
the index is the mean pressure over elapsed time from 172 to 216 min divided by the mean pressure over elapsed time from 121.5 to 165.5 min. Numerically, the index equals 1.1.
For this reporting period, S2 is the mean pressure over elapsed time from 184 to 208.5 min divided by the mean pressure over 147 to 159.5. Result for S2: 1.08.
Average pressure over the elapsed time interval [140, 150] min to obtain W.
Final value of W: 12.9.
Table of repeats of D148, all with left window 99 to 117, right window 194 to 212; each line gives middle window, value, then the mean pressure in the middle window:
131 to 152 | 2.9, 13.3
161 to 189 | 1.3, 14.7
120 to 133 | 1.3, 13.8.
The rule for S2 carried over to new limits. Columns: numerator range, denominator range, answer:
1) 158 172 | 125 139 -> 1.09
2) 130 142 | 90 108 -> 0.84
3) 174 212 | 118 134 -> 1.09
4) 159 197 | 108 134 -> 1.04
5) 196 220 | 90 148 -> 1.07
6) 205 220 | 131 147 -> 1.18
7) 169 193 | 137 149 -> 1.14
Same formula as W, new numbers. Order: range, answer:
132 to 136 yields 13.6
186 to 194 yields 15.2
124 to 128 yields 14.2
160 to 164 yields 15.2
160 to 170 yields 15.1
